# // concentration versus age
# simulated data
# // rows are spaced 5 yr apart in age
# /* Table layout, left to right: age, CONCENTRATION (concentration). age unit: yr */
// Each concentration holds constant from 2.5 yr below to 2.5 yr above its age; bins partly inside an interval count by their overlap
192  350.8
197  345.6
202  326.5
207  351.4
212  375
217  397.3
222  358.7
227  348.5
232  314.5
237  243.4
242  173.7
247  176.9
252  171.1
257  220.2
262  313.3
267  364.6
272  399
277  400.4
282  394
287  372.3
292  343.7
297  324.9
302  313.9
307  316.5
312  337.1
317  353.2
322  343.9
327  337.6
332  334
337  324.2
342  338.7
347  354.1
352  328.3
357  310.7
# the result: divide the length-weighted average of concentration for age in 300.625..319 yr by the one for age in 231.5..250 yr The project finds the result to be 1.53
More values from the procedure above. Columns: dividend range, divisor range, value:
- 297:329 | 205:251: 1.11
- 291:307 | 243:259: 1.73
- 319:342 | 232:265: 1.48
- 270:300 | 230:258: 1.73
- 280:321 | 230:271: 1.36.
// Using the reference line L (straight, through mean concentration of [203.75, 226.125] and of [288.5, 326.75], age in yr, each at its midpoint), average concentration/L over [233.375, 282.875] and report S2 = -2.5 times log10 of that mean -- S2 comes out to 0.23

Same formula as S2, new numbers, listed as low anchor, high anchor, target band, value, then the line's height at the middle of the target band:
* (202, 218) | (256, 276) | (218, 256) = 0.34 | 352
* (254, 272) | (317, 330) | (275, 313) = -0.08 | 327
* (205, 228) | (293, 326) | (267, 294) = -0.11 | 343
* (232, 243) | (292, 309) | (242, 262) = 0.26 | 257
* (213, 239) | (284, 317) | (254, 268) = 0.17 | 337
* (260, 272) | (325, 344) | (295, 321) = 0.03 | 341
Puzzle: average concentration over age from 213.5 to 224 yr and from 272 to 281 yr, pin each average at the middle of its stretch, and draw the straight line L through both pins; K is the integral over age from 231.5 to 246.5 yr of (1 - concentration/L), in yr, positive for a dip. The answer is 6.2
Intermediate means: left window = 379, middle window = 226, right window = 399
